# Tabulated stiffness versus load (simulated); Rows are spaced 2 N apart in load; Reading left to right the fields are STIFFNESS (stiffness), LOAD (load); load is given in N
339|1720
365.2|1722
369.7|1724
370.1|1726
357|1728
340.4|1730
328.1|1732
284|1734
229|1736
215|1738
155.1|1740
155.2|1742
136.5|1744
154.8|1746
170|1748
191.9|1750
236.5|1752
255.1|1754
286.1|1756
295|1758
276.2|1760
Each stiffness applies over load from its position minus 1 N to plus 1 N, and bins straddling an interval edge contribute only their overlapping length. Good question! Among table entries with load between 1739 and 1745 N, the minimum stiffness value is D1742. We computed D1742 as 136.5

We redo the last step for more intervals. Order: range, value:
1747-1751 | 170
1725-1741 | 155.1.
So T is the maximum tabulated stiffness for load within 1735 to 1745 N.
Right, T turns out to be 229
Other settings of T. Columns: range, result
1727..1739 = 357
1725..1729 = 370.1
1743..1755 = 255.1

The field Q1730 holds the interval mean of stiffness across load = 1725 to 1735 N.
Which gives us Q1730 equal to 336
